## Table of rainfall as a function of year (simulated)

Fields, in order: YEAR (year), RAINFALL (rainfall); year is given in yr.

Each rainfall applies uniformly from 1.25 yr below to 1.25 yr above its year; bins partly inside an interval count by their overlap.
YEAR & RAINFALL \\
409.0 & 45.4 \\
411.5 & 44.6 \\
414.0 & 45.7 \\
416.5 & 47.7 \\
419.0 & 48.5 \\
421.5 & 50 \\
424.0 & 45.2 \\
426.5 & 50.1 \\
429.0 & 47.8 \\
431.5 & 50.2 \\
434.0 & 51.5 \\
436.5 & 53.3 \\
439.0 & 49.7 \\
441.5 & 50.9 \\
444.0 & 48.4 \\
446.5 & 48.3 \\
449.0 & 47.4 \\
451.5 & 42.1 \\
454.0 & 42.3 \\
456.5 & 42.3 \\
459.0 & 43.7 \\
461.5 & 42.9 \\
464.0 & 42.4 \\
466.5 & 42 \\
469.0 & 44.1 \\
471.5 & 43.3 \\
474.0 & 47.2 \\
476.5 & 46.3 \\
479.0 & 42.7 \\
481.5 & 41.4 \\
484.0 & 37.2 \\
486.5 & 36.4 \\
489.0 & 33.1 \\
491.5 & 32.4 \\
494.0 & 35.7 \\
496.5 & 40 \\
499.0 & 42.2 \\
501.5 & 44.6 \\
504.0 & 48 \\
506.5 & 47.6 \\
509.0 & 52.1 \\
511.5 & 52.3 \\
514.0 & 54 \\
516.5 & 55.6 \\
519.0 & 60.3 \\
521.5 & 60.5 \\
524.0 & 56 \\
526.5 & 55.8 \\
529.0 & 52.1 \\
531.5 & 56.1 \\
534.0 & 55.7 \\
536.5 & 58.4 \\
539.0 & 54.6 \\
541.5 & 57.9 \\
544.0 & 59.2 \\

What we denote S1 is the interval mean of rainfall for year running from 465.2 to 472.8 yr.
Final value 43.2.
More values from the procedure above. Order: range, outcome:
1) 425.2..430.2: 48.9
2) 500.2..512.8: 48.9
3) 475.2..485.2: 42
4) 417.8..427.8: 48.4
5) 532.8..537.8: 57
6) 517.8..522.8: 60.4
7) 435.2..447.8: 50.1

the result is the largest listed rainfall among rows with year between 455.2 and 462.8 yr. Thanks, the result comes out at 43.7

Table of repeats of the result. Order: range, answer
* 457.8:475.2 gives 47.2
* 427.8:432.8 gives 50.2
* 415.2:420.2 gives 48.5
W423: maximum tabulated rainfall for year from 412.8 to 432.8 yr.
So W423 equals 50.2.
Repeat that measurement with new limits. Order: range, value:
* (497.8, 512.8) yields 52.3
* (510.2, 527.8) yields 60.5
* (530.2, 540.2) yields 58.4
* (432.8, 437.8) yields 53.3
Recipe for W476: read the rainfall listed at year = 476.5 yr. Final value 46.3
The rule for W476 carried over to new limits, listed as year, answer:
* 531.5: 56.1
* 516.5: 55.6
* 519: 60.3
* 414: 45.7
